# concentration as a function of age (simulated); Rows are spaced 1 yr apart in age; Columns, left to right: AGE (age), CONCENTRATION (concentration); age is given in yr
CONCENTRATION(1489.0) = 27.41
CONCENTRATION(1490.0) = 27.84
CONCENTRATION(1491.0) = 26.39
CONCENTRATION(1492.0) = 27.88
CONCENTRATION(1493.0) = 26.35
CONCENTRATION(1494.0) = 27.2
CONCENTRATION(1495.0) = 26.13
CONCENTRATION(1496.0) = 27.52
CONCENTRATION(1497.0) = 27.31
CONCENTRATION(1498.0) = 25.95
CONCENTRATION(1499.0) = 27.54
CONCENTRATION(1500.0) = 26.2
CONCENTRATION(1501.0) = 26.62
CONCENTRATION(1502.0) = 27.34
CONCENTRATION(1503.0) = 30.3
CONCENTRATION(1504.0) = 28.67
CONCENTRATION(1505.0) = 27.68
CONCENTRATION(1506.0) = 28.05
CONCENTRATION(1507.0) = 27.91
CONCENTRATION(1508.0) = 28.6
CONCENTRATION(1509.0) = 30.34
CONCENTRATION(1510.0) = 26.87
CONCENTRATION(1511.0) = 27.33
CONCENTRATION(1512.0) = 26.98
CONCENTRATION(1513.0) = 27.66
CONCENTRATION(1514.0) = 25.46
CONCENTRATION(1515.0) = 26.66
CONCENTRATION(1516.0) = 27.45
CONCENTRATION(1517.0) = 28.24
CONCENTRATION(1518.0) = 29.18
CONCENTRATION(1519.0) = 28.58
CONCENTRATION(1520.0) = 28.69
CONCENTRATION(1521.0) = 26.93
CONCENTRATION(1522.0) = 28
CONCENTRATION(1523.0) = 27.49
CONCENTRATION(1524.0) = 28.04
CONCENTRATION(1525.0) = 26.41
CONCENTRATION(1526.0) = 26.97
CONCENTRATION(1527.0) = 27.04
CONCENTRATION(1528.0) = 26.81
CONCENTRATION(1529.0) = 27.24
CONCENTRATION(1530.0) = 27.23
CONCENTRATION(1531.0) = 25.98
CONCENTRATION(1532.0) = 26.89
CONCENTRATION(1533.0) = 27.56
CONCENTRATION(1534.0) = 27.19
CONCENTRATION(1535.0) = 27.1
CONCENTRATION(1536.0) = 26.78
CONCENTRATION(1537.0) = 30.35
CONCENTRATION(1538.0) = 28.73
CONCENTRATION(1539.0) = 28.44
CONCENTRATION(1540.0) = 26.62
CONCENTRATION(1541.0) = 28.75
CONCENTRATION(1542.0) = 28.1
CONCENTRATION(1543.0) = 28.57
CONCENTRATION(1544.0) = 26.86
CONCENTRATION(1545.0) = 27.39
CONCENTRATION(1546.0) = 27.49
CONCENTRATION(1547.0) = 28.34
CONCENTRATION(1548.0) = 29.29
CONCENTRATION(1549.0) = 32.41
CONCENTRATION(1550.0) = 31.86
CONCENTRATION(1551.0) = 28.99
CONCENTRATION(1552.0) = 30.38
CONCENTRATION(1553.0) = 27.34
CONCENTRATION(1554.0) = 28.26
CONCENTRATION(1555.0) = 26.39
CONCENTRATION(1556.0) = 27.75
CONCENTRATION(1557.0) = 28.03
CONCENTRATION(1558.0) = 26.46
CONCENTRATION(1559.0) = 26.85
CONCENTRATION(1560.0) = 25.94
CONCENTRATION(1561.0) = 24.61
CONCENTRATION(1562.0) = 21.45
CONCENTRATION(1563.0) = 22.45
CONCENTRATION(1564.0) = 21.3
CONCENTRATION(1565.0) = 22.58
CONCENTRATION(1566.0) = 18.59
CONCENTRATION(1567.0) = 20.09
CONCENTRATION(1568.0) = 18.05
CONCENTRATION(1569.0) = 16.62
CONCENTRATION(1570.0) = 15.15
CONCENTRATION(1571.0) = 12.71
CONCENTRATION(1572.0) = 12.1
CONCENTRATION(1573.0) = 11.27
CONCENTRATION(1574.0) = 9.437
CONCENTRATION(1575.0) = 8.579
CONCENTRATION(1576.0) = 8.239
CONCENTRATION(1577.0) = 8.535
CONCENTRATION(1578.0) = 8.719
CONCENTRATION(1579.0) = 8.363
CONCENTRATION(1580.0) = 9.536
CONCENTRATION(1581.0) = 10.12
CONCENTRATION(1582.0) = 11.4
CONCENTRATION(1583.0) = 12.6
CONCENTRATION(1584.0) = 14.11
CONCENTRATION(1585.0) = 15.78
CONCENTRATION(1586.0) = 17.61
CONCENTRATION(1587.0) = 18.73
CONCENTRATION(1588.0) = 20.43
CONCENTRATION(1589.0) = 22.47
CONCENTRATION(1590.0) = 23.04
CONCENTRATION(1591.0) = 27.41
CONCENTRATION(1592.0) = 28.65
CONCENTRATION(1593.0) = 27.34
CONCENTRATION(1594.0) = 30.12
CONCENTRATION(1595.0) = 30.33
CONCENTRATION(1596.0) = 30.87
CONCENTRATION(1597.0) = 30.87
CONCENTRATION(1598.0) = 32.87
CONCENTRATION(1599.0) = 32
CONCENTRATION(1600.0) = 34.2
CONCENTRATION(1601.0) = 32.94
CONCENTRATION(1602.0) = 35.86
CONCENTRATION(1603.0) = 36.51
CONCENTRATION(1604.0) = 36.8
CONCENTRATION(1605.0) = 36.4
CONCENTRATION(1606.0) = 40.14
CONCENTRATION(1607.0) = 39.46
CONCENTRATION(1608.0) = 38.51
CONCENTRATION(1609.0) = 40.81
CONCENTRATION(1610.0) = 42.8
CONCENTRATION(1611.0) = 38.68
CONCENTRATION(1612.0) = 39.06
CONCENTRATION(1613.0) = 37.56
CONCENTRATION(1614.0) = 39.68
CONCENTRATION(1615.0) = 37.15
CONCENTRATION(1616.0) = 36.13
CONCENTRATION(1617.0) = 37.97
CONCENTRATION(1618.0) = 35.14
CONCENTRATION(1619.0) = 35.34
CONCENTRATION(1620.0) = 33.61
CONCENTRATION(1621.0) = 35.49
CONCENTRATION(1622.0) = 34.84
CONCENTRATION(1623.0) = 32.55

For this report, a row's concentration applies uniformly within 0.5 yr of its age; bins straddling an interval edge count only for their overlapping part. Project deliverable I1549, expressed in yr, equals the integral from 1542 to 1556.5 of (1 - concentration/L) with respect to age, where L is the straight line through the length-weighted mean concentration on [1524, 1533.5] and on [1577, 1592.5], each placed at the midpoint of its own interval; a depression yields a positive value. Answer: -3.5 yr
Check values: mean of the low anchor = 27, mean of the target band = 28.6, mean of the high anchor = 16.3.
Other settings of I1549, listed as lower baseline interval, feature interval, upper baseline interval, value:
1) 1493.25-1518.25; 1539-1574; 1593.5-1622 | 8.11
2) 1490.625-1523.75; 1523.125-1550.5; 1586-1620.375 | 1.31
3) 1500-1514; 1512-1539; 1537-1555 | 0.72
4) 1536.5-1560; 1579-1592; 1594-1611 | 6.39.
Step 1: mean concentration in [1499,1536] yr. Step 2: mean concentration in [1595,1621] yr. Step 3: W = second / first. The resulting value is 1.32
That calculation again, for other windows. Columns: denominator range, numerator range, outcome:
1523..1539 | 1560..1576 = 0.62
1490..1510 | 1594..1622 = 1.31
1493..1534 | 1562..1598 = 0.66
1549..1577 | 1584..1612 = 1.47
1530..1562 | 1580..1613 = 1.04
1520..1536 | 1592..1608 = 1.24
